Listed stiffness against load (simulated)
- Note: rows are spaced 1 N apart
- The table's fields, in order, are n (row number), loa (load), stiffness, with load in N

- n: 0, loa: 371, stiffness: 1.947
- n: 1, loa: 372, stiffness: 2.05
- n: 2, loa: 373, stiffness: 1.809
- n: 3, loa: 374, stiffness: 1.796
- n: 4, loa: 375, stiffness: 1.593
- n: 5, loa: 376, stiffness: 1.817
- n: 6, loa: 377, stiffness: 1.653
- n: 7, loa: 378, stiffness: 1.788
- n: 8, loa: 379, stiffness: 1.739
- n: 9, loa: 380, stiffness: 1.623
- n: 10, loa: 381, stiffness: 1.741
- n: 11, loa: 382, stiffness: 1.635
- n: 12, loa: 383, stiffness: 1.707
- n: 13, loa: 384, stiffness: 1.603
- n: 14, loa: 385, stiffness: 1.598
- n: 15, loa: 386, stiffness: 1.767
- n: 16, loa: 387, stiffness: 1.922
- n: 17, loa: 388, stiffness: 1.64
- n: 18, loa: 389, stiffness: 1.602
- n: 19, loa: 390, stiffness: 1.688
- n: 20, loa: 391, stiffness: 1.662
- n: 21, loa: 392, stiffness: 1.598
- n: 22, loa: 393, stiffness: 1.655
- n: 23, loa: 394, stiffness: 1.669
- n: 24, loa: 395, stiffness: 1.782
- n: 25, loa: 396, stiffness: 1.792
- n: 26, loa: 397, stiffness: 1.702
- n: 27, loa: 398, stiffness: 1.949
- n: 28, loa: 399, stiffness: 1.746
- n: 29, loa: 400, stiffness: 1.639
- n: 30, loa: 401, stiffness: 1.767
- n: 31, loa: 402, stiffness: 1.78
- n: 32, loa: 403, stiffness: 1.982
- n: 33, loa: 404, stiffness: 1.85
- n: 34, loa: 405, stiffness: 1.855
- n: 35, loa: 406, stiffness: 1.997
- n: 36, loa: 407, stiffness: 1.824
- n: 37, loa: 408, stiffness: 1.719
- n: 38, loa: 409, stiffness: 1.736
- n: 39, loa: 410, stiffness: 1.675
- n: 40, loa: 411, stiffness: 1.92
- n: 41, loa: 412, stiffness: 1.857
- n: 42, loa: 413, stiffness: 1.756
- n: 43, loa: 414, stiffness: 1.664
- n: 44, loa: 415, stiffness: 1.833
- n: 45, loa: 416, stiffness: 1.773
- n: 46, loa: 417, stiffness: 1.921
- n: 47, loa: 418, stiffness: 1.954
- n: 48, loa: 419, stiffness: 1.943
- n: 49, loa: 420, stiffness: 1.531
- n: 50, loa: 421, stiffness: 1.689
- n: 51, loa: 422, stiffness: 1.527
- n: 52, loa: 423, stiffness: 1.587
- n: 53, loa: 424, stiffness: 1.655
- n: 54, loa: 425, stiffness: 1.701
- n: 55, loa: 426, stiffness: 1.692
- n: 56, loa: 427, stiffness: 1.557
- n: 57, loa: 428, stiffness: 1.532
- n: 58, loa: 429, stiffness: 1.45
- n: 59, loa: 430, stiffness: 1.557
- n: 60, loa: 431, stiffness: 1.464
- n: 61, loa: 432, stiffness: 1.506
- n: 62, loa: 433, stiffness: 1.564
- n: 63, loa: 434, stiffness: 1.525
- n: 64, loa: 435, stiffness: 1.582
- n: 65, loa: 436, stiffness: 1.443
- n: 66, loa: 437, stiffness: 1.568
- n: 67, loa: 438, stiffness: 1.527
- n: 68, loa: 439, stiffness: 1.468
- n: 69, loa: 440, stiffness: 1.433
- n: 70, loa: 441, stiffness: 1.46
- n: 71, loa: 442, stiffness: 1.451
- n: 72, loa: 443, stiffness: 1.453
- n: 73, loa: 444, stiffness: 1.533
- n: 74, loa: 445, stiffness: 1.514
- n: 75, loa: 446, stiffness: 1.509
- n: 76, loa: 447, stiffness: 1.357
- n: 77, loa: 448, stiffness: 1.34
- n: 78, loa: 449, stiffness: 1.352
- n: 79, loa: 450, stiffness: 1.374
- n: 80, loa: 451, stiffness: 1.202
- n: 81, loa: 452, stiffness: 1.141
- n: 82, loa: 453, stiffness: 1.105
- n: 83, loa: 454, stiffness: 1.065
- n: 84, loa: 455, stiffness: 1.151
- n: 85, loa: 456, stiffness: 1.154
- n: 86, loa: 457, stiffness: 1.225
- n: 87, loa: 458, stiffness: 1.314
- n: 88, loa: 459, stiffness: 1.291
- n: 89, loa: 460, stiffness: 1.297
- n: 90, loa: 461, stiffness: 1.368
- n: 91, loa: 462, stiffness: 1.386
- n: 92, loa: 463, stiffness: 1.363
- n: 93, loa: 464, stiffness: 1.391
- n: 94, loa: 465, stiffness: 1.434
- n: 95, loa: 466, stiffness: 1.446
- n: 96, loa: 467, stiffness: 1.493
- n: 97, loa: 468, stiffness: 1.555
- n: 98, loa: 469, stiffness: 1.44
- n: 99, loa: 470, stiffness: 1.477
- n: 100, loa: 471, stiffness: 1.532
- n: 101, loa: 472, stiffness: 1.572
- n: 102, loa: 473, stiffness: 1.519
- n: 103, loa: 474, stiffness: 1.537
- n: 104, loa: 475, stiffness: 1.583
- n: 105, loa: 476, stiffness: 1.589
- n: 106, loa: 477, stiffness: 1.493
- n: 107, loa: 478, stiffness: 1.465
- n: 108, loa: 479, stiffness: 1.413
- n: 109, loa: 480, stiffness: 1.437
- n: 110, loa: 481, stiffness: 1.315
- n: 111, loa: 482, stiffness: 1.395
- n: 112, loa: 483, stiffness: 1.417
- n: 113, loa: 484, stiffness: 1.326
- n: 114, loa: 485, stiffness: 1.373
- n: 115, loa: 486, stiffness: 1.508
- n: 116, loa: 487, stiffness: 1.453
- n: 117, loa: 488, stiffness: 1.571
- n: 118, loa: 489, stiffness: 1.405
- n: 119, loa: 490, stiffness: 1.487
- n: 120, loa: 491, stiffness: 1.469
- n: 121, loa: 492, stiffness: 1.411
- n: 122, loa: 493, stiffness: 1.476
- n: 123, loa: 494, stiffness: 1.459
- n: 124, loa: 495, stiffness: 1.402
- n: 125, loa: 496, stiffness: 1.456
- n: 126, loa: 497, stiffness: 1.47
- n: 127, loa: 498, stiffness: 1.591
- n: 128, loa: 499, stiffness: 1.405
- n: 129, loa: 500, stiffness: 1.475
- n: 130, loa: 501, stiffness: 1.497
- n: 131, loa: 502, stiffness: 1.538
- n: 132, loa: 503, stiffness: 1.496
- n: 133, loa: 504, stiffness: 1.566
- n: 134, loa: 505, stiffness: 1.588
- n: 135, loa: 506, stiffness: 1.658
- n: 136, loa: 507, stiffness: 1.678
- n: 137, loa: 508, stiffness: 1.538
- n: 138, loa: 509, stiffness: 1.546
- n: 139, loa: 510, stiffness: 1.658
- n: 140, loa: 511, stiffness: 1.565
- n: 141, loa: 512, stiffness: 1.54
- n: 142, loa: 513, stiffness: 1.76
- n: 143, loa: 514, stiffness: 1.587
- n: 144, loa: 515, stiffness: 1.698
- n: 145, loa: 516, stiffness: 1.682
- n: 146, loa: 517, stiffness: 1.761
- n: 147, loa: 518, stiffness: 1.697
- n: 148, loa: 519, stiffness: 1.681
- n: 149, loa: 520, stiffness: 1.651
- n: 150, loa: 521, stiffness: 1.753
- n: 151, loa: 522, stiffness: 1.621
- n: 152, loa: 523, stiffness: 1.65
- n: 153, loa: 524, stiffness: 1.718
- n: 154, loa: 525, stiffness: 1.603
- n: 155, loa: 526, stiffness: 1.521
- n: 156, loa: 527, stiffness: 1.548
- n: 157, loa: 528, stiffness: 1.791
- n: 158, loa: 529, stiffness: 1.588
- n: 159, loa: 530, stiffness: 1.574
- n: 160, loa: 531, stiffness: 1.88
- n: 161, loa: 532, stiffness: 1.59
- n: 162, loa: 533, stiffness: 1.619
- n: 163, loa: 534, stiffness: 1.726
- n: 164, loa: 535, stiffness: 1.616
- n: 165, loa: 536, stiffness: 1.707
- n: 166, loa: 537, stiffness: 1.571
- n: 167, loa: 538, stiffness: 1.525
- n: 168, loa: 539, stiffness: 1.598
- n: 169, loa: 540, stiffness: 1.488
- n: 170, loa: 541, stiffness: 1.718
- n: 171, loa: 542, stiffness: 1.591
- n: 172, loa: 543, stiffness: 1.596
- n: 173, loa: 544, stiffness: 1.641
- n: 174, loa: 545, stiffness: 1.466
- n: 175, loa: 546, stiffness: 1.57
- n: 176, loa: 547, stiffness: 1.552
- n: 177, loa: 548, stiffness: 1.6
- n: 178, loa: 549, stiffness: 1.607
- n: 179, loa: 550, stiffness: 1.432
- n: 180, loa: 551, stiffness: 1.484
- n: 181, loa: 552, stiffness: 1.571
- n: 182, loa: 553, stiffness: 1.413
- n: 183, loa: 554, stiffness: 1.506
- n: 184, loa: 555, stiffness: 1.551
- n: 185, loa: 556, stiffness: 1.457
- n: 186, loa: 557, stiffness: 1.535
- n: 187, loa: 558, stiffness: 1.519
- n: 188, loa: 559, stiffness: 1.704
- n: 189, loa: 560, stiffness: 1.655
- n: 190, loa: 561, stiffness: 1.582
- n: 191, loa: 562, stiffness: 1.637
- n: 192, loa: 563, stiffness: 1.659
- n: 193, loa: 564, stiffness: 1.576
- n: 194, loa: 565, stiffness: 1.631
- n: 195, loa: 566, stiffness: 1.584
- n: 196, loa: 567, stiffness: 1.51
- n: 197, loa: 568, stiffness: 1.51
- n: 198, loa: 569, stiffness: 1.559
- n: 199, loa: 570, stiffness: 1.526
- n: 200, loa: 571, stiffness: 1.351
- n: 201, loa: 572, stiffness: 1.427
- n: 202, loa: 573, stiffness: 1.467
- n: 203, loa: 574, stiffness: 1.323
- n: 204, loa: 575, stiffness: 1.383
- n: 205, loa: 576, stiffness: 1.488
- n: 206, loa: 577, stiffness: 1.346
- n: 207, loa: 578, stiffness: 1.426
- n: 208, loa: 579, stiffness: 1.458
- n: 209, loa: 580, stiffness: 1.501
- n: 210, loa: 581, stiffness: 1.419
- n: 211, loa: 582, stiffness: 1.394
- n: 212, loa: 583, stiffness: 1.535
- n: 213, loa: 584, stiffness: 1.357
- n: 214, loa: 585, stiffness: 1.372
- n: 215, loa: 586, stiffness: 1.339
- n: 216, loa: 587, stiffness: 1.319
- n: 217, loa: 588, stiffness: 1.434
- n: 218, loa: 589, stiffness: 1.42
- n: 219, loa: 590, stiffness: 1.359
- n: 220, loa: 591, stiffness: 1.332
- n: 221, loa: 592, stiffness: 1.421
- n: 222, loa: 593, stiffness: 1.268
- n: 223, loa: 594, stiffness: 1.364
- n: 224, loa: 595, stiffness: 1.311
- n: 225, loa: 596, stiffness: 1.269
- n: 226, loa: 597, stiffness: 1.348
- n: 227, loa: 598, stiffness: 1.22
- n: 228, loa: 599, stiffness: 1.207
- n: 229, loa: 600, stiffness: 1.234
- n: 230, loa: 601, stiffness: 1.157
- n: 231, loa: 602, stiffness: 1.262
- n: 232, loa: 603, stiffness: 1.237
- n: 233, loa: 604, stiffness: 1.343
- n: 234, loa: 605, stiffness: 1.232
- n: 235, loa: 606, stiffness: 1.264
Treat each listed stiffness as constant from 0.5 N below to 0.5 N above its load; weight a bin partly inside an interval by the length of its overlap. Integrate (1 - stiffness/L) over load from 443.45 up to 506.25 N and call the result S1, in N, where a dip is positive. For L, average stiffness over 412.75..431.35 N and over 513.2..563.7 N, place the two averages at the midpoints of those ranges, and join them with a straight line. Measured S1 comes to 8.51 N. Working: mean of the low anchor 1.67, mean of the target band 1.42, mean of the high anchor 1.61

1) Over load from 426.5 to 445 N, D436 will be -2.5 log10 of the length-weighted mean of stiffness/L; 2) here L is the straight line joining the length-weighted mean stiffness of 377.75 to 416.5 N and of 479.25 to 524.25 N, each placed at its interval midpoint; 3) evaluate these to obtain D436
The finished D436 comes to 0.12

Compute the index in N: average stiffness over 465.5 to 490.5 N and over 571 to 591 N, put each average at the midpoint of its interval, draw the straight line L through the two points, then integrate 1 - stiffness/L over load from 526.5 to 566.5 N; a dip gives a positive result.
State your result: -4.6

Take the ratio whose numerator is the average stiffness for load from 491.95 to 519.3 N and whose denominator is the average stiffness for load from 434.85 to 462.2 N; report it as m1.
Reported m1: 1.16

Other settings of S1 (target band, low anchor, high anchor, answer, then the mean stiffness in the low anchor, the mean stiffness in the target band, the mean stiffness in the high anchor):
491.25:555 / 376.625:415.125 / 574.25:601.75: -4.23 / 1.75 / 1.59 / 1.36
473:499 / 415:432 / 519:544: 2.93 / 1.66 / 1.46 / 1.64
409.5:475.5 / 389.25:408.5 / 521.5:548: 8.37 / 1.77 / 1.5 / 1.62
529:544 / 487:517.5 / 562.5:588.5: -1.22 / 1.55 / 1.63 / 1.46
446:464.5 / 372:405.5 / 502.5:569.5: 4.41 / 1.74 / 1.28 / 1.6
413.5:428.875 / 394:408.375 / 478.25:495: 0.21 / 1.81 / 1.7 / 1.43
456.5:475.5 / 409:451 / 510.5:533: 2.14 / 1.59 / 1.43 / 1.66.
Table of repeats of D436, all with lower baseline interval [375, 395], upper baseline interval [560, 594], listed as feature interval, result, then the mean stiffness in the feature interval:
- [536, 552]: -0.05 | 1.57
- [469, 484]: 0.07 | 1.48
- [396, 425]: -0.08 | 1.78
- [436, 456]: 0.18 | 1.37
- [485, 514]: 0.02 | 1.52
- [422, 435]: 0.05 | 1.56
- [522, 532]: -0.09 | 1.65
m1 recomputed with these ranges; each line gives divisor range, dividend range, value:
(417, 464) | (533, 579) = 1.06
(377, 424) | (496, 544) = 0.92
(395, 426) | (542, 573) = 0.87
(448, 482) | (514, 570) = 1.16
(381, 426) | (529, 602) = 0.85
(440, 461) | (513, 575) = 1.21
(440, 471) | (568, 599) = 1.02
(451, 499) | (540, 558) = 1.10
